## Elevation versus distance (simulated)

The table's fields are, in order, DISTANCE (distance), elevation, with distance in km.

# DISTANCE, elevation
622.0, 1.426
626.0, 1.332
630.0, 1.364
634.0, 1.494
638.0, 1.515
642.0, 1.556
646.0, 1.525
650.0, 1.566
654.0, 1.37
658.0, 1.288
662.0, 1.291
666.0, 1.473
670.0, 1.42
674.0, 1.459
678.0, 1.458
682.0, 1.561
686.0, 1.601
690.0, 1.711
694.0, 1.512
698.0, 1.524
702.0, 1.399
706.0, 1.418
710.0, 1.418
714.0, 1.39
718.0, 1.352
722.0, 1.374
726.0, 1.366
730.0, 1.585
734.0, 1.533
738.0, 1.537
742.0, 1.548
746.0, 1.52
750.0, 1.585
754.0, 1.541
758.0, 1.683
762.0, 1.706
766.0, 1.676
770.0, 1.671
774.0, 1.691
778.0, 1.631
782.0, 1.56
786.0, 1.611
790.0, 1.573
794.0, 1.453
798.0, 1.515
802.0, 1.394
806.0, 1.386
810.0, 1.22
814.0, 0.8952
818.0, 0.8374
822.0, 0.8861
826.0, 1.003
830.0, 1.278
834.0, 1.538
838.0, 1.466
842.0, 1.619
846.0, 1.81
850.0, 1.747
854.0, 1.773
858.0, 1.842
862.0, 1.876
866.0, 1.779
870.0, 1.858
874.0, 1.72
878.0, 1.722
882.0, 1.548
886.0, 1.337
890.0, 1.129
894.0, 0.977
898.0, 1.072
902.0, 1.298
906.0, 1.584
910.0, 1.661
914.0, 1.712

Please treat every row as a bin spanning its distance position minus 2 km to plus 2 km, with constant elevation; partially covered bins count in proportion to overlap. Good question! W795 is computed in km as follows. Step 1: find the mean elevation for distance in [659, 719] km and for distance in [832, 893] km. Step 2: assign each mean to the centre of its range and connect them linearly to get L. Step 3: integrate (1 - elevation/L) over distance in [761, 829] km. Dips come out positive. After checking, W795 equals 7.8 km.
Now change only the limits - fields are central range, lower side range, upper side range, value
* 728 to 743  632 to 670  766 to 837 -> -1.54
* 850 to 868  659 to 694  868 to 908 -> -4.72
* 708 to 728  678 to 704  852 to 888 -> 2.42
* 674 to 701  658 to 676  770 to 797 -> -2.20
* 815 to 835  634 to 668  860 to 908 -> 5.47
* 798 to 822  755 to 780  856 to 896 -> 7.05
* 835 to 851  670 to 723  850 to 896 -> -0.67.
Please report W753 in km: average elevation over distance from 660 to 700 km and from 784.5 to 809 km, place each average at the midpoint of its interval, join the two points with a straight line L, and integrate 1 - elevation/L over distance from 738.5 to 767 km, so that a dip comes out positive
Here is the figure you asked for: -2.3 km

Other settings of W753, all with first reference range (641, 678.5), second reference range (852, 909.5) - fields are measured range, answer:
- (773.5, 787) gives -1.1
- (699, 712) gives 0.3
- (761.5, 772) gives -1.4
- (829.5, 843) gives 0.3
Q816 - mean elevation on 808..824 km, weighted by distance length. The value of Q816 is 0.96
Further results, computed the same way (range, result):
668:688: 1.5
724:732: 1.48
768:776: 1.68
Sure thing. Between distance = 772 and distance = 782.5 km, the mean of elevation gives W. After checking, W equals 1.64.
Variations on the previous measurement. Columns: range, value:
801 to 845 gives 1.24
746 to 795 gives 1.61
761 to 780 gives 1.67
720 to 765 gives 1.55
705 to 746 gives 1.46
